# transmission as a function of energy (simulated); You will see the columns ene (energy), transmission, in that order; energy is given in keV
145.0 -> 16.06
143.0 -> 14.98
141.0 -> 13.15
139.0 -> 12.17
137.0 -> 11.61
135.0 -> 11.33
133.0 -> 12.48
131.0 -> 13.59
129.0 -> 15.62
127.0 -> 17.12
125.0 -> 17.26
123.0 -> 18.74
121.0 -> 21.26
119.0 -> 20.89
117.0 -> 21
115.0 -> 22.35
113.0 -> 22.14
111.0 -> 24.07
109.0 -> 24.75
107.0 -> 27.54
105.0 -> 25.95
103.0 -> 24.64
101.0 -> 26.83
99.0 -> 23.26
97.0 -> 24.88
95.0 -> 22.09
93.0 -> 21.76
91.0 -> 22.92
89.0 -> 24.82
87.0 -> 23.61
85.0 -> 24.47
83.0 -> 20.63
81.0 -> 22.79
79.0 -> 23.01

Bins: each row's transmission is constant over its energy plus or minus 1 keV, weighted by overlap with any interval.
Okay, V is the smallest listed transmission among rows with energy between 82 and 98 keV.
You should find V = 20.63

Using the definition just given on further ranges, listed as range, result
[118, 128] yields 17.12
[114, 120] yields 20.89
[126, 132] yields 13.59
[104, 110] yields 24.75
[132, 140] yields 11.33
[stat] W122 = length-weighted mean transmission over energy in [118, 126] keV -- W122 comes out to 19.5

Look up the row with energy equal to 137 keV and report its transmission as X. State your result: 11.61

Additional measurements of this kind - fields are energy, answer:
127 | 17.12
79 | 23.01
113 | 22.14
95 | 22.09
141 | 13.15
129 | 15.62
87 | 23.61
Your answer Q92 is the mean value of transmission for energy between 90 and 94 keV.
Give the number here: 22.3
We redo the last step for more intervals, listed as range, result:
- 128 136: 13.3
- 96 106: 25.1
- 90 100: 23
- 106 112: 25.5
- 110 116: 22.9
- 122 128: 17.7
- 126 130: 16.4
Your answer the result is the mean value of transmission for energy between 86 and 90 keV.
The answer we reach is 24.2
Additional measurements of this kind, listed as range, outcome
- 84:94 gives 23.5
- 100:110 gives 25.9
